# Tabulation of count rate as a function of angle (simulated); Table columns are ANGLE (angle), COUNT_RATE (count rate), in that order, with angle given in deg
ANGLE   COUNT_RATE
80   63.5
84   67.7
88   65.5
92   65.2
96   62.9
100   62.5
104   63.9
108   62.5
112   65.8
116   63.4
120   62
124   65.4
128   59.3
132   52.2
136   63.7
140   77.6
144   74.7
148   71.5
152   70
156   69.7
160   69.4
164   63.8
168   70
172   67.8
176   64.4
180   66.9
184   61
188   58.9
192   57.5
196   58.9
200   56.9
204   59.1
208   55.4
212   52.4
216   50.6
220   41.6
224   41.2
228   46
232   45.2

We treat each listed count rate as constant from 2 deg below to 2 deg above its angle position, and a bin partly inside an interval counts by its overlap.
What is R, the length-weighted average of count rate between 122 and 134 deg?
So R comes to 59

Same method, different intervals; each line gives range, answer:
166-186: 66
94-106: 63.1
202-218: 54.4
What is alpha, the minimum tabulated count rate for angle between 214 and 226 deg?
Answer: 41.2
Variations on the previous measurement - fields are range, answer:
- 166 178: 64.4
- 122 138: 52.2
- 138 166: 63.8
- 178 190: 58.9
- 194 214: 52.4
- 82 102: 62.5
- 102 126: 62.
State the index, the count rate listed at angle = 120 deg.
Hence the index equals 62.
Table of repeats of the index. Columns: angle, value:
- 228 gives 46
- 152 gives 70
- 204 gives 59.1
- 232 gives 45.2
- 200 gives 56.9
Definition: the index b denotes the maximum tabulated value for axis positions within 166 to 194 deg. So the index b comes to 70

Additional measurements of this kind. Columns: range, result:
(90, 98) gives 65.2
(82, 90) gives 67.7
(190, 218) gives 59.1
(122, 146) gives 77.6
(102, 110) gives 63.9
